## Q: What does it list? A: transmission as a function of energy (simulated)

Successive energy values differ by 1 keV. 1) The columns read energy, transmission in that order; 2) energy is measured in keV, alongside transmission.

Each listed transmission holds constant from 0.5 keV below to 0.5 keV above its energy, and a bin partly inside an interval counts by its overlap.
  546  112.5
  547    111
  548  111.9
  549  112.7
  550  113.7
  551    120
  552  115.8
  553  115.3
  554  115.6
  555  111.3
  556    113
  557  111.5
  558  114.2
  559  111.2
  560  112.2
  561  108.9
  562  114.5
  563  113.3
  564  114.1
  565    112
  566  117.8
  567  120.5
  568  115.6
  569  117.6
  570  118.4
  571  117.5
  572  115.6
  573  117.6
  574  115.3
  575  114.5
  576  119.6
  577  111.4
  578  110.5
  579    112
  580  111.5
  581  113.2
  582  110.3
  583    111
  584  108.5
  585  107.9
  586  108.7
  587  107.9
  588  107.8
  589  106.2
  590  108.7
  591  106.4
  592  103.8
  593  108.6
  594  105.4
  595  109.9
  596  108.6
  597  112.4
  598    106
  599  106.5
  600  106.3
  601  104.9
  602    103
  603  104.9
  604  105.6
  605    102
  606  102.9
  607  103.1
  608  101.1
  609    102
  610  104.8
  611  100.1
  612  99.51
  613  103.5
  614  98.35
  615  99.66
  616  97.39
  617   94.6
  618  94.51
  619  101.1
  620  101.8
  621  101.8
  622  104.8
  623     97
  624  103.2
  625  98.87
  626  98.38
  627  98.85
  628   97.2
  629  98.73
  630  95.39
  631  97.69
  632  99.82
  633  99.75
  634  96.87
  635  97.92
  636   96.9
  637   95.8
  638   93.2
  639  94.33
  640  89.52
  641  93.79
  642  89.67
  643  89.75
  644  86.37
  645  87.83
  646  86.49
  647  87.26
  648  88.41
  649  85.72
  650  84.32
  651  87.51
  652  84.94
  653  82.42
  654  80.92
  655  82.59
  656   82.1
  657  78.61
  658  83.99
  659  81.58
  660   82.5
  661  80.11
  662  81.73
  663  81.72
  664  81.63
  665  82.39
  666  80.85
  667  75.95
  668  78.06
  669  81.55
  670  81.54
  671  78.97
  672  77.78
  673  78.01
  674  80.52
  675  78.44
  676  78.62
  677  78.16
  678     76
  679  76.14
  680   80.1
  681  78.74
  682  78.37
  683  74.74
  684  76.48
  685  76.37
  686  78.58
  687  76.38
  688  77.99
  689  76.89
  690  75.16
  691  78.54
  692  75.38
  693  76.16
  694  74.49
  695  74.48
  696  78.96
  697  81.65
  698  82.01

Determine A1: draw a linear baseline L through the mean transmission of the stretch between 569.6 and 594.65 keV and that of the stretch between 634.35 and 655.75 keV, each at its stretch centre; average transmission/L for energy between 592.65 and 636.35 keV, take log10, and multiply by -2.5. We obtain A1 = -0.02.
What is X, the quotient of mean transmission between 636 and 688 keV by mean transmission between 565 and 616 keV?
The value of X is 0.76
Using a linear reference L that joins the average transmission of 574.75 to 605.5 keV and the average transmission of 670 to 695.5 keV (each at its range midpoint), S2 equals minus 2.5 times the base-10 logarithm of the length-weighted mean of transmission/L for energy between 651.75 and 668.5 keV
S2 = 0.05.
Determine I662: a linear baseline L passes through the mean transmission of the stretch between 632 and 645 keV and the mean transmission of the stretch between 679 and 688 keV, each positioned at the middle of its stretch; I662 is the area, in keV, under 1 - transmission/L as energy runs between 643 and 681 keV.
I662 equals 1.5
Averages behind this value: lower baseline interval 93.7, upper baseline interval 77.4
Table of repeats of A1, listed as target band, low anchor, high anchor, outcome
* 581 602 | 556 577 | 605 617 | -0.01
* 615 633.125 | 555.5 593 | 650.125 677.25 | -0.05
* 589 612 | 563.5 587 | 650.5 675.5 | -0.01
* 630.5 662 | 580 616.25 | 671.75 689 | 0.01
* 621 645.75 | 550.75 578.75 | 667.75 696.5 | -0.03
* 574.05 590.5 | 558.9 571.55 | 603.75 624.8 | -0.01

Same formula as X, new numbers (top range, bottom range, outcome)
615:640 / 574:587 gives 0.88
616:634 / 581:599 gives 0.91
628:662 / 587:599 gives 0.83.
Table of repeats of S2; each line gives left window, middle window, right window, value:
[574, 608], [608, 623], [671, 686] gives -0.006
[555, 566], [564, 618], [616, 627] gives -0.021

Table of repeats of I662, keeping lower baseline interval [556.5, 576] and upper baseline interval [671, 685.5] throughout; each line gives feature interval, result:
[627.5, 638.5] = -0.52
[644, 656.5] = 0.29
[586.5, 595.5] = -0.04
